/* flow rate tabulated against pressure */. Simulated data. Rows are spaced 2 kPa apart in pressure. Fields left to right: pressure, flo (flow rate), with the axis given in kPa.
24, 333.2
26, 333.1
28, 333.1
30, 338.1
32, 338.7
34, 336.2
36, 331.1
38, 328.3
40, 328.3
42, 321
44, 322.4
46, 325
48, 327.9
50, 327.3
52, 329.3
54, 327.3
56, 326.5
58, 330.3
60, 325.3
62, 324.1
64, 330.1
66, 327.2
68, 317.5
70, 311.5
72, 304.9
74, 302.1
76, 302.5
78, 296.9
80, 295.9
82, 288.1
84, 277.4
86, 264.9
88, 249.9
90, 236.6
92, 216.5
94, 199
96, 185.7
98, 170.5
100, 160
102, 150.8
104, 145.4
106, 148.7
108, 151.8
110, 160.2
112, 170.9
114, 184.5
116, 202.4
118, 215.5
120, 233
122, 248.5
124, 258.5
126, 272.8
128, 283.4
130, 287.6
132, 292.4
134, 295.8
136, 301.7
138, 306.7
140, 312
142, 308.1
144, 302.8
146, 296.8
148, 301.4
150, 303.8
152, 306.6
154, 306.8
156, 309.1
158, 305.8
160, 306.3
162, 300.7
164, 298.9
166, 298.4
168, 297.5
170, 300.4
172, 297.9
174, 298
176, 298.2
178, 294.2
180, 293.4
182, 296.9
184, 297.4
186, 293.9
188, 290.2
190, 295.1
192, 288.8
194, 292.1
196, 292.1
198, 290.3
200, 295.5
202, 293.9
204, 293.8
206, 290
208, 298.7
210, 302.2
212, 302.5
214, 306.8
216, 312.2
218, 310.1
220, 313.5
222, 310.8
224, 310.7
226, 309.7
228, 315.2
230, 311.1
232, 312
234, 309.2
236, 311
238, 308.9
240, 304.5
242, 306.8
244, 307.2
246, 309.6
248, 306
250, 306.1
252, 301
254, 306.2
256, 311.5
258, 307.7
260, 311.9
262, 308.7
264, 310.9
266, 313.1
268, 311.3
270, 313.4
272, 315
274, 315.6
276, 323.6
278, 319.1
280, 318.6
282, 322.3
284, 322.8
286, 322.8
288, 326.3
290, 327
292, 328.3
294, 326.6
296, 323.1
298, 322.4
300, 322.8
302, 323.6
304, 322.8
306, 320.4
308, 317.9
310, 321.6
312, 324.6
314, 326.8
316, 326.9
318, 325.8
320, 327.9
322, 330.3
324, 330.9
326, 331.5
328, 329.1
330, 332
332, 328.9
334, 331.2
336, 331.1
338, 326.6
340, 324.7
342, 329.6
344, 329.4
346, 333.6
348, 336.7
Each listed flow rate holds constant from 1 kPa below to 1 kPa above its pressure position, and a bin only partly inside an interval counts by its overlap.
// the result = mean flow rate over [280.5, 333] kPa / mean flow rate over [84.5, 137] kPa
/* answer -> 1.48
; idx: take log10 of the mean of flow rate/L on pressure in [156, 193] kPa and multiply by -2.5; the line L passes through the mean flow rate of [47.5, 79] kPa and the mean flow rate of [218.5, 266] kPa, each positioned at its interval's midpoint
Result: 0.05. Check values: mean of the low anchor 319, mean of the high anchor 309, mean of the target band 298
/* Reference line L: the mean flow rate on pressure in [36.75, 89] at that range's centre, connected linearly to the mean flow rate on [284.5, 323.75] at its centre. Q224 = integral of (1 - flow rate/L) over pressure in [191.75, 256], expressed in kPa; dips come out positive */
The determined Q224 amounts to 3.25 kPa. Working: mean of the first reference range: 312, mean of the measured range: 304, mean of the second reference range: 325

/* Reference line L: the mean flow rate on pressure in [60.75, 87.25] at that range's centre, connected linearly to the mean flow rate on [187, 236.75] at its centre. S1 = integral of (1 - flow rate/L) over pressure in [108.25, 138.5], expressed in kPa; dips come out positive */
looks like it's 5.8 kPa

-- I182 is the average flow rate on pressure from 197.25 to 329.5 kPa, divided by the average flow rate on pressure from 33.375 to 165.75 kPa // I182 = 1.1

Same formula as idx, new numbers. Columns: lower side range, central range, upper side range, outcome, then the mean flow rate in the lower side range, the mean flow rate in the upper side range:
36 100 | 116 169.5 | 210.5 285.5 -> 0.04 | 293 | 311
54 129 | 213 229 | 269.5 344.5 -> -0.06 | 249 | 325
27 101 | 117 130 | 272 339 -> 0.19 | 296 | 325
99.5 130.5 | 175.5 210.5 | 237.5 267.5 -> -0.12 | 204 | 308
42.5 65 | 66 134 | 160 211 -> 0.31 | 327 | 296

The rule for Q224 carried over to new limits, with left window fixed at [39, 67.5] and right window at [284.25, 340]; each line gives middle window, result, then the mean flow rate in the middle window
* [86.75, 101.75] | 5.76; 201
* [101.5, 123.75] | 9.56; 186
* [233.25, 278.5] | 2.21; 310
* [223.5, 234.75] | 0.51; 311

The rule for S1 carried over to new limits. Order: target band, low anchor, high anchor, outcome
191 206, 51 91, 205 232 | 0.72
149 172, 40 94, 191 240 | 0.02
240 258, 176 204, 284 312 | 0.19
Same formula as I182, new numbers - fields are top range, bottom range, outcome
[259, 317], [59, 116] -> 1.32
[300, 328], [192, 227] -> 1.08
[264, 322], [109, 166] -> 1.17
